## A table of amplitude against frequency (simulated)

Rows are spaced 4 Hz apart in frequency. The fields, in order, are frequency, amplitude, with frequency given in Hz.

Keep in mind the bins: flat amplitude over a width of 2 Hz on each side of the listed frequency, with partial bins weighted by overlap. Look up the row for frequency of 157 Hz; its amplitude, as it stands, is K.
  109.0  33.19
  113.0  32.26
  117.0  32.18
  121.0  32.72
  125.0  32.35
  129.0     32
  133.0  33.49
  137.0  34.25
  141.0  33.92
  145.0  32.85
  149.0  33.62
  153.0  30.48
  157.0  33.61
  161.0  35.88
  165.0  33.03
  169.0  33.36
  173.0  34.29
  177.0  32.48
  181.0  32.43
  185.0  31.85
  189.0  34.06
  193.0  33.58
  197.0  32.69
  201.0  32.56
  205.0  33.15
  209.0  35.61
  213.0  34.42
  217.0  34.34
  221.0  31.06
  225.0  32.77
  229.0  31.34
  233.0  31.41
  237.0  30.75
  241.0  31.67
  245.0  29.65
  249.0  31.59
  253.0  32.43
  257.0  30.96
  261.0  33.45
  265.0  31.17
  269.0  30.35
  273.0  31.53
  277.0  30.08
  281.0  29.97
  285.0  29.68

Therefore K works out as 33.61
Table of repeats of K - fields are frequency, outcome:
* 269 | 30.35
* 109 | 33.19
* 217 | 34.34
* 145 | 32.85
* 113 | 32.26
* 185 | 31.85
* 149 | 33.62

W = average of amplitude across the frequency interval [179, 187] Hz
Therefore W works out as 32.1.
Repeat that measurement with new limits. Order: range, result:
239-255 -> 31.3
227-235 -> 31.4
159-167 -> 34.5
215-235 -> 32.2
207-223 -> 33.9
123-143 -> 33.2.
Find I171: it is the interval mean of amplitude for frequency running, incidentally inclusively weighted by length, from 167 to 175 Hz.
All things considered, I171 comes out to 33.8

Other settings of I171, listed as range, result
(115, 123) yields 32.5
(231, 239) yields 31.1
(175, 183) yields 32.5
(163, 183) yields 33.1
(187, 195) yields 33.8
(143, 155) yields 32.3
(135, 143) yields 34.1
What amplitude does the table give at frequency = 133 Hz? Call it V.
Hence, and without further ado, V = 33.49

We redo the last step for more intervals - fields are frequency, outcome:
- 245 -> 29.65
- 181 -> 32.43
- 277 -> 30.08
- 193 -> 33.58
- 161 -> 35.88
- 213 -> 34.42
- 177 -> 32.48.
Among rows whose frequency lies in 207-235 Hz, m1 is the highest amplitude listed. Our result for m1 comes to 35.61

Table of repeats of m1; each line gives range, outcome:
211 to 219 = 34.42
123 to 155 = 34.25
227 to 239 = 31.41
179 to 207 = 34.06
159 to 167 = 35.88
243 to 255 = 32.43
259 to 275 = 33.45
